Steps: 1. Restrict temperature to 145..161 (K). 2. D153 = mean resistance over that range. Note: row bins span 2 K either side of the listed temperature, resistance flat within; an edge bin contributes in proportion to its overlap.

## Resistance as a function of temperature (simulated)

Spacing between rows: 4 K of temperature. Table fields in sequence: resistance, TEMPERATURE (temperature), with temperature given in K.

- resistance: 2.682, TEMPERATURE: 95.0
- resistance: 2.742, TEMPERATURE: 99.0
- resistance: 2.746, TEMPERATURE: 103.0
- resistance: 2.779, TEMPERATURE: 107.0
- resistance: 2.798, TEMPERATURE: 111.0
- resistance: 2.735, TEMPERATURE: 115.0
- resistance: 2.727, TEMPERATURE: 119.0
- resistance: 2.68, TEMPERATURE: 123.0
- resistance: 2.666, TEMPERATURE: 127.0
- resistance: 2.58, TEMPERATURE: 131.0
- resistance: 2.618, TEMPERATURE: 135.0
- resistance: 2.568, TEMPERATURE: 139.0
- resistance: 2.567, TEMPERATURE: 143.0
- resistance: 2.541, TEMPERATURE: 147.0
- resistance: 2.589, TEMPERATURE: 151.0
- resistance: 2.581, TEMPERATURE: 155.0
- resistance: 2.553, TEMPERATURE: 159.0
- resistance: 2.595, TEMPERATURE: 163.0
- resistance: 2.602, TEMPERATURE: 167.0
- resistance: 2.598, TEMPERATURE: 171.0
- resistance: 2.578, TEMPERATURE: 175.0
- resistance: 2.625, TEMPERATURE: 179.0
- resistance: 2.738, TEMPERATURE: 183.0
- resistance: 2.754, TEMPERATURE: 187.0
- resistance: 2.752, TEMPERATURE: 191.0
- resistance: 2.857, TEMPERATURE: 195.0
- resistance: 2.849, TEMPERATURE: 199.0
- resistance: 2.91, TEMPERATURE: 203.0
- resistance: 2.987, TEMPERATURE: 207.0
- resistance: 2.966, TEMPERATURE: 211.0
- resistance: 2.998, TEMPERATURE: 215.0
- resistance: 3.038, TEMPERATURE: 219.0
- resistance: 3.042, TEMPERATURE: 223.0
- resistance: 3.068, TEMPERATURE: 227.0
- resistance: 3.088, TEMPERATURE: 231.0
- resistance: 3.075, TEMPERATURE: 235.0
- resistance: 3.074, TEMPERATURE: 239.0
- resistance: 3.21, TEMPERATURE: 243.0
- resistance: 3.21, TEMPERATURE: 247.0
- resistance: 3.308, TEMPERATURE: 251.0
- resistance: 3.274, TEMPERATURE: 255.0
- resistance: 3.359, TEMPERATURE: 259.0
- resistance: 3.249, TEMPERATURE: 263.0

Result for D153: 2.57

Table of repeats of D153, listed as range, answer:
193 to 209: 2.9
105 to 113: 2.79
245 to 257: 3.26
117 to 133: 2.66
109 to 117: 2.77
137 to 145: 2.57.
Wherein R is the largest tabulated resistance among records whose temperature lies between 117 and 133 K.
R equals 2.727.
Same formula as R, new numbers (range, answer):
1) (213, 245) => 3.21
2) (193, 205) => 2.91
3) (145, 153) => 2.589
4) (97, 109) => 2.779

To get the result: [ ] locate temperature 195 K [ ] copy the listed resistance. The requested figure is 2.857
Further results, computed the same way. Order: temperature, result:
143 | 2.567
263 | 3.249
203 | 2.91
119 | 2.727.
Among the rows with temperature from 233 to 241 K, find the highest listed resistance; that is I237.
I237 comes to 3.075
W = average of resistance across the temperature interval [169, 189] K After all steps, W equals 2.66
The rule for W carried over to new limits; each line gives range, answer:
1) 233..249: 3.14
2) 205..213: 2.98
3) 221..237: 3.07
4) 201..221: 2.98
